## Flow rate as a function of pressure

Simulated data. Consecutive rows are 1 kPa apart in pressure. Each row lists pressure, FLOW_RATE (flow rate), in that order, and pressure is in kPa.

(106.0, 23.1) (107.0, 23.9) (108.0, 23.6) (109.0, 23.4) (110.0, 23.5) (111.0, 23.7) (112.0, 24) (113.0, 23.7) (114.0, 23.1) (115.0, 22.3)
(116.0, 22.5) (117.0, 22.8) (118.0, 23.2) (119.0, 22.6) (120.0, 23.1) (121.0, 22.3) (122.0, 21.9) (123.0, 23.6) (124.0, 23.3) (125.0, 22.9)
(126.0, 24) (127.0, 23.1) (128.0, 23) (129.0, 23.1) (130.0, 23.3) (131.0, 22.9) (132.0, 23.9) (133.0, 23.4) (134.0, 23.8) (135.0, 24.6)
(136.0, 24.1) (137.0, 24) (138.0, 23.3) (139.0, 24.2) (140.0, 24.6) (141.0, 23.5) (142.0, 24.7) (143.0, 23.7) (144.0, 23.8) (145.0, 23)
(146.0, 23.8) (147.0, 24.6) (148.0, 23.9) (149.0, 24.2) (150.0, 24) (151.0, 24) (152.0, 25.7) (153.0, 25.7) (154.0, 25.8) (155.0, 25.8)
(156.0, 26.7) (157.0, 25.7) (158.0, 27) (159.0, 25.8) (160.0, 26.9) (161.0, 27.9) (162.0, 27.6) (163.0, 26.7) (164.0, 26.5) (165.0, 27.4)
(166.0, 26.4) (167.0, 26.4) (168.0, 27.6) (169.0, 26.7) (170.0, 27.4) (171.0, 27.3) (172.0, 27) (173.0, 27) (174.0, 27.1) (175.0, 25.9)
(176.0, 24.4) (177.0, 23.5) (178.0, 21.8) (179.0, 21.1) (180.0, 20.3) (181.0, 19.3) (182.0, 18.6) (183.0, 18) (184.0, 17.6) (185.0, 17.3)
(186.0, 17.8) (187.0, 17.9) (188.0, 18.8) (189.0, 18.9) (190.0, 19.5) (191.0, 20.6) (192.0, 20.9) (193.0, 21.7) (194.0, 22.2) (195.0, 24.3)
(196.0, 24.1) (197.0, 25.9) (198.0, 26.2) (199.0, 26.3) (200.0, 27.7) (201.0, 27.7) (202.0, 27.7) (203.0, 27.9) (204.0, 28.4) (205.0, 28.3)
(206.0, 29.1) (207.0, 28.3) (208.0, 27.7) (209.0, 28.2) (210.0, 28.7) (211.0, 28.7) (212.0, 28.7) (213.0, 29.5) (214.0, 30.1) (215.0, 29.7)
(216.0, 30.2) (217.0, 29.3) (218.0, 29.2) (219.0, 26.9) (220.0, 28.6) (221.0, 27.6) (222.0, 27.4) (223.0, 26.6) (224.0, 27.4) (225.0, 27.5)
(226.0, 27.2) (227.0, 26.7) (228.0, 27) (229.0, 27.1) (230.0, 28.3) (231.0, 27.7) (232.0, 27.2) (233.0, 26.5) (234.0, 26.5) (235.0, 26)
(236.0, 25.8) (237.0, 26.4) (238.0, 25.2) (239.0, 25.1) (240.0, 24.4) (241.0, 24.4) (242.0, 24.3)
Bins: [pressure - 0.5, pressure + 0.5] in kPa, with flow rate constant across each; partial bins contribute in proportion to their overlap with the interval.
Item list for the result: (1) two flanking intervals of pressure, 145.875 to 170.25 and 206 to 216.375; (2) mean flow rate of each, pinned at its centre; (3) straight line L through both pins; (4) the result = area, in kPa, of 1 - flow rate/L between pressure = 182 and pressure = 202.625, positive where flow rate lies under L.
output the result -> 4.4 kPa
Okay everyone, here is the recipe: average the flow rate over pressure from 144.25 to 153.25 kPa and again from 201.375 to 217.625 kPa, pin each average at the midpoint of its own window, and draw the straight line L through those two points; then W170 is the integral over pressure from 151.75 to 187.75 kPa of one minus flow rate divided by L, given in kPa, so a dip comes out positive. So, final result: 1.9 kPa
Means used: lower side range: 24.3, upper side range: 28.8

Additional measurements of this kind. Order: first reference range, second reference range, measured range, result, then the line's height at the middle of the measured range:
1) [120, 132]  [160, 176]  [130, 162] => 0.3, 24.9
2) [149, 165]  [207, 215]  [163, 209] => 5.7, 27.6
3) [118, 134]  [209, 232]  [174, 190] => 3.6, 26.1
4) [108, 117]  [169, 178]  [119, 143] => 0.6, 24.1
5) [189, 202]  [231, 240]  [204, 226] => -3.1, 25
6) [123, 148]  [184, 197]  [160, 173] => -3.1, 21.9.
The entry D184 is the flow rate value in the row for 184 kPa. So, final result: 17.6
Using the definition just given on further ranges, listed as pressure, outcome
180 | 20.3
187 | 17.9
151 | 24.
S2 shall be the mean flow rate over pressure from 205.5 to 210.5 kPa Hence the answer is 28.4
